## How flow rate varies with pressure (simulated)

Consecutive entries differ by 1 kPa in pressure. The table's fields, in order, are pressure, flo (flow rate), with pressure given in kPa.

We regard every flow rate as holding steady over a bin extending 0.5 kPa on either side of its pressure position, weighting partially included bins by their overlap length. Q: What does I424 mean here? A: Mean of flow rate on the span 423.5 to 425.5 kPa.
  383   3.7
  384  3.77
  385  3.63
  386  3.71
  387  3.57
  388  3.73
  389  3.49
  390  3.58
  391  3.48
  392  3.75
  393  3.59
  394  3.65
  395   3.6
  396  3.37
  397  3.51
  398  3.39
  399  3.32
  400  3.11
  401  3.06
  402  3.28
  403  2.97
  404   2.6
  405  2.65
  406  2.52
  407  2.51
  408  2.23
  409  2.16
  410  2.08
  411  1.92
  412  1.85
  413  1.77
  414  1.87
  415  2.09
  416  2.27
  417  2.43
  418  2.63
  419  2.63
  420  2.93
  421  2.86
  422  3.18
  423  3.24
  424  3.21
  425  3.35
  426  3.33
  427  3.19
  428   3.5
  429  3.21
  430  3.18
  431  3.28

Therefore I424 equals 3.28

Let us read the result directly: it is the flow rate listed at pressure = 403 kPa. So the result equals 2.97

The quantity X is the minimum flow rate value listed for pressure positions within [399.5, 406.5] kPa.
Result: 2.52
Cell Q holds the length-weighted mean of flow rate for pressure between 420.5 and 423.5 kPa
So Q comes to 3.09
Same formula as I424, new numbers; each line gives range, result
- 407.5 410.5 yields 2.16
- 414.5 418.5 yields 2.35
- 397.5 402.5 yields 3.23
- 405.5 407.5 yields 2.51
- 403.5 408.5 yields 2.5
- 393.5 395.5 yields 3.62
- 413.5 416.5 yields 2.08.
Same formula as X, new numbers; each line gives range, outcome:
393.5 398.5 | 3.37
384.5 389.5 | 3.49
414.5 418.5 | 2.09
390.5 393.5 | 3.48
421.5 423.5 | 3.18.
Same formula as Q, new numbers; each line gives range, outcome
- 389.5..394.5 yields 3.61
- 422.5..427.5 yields 3.26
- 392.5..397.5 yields 3.54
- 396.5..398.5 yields 3.45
